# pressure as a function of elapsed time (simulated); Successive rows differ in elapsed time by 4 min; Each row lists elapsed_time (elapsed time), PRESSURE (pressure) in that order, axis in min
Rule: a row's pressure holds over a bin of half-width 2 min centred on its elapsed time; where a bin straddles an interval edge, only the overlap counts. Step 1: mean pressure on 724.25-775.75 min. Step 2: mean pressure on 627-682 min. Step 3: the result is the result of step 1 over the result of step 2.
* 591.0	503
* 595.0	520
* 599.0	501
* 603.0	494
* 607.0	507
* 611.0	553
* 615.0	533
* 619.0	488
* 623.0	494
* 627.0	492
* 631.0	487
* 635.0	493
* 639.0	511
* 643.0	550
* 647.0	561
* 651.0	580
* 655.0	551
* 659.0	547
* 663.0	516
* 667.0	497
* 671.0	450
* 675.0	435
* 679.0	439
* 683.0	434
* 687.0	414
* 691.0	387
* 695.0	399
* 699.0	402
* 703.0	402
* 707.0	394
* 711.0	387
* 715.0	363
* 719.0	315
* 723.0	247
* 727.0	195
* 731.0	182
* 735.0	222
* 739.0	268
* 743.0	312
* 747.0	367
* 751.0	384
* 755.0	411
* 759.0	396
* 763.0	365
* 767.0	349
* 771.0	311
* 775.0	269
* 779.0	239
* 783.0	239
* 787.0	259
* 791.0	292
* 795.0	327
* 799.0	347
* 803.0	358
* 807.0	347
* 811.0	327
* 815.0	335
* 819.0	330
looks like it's 0.61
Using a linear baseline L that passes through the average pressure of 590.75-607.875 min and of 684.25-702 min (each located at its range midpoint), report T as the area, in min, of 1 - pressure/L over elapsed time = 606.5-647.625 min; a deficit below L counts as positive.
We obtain -3.47 min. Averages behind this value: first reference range 505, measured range 514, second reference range 402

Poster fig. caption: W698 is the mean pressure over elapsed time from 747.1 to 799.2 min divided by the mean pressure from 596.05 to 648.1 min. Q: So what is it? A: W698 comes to 0.63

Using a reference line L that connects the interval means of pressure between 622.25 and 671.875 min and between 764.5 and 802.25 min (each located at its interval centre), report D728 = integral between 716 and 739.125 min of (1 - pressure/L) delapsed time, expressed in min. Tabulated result 8.8 min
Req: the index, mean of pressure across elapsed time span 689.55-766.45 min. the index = 337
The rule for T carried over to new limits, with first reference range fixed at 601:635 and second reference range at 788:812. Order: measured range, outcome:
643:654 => -2.1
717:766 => 9.9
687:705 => 1.3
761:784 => 3.8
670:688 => 0.5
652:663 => -1.8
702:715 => 0.9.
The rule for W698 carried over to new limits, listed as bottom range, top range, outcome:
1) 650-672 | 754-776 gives 0.67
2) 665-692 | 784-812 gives 0.73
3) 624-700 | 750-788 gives 0.67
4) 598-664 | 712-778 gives 0.59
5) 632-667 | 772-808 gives 0.55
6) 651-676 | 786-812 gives 0.64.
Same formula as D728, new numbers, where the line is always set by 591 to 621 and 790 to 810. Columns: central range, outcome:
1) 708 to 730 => 5.9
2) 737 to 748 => 2.2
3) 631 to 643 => -0.6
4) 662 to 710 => 1.4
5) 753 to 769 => -0.4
